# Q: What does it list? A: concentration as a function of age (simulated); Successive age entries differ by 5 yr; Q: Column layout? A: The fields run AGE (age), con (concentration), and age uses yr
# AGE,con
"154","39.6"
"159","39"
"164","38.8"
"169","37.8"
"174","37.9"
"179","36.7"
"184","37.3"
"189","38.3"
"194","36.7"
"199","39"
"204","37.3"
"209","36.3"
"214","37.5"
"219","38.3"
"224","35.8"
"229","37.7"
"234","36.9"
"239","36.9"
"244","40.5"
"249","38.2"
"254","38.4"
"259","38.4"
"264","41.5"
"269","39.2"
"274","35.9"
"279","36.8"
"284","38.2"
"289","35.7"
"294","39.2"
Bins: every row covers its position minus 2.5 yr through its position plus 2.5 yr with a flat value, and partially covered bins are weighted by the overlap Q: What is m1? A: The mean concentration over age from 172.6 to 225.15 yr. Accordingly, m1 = 37.4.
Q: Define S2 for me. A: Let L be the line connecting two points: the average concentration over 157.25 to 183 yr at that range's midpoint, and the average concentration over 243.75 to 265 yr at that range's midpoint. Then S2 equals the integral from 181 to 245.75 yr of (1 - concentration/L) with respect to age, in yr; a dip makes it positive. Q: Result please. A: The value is 1.7 yr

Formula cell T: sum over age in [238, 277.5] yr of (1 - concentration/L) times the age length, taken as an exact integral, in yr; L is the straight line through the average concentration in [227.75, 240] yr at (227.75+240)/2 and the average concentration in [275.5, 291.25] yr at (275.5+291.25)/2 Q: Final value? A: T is -1.7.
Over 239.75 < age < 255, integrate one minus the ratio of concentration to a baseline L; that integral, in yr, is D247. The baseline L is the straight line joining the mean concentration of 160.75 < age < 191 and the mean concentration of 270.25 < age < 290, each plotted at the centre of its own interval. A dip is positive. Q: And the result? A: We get -0.7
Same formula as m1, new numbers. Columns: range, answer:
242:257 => 39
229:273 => 38.6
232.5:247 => 38.2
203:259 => 37.7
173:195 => 37.4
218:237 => 37.1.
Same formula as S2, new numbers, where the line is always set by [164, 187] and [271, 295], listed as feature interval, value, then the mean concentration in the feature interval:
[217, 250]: -0.4 yr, 37.7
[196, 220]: -0.1 yr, 37.6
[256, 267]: -0.8 yr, 39.8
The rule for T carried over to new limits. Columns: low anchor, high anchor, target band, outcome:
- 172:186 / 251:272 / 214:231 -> 0.5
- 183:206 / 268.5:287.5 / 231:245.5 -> -0.2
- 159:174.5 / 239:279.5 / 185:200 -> 0.2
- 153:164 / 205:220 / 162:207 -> 0.6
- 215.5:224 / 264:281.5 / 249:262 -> -0.2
